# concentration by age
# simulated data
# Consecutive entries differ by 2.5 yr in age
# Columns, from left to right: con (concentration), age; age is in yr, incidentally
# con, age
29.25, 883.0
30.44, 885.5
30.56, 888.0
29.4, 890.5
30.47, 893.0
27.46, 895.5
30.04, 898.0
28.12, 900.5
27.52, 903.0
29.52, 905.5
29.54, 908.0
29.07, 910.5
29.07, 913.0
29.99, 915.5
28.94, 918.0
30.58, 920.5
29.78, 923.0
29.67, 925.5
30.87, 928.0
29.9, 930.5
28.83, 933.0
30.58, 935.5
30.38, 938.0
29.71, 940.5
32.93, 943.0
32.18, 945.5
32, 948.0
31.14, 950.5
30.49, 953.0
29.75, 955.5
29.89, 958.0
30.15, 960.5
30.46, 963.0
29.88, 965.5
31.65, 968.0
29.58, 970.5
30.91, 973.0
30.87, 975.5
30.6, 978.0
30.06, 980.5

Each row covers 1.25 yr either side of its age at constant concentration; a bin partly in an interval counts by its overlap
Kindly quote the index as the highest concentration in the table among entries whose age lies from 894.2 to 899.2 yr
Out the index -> 30.04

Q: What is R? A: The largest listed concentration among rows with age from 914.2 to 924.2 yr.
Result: 30.58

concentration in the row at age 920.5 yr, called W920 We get 30.58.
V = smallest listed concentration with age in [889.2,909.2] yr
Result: 27.46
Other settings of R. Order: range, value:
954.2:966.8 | 30.46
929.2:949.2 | 32.93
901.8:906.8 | 29.52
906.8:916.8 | 29.99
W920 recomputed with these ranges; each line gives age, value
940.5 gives 29.71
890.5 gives 29.4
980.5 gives 30.06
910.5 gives 29.07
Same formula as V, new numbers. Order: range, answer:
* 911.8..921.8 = 28.94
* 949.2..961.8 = 29.75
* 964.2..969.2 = 29.88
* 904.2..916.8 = 29.07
